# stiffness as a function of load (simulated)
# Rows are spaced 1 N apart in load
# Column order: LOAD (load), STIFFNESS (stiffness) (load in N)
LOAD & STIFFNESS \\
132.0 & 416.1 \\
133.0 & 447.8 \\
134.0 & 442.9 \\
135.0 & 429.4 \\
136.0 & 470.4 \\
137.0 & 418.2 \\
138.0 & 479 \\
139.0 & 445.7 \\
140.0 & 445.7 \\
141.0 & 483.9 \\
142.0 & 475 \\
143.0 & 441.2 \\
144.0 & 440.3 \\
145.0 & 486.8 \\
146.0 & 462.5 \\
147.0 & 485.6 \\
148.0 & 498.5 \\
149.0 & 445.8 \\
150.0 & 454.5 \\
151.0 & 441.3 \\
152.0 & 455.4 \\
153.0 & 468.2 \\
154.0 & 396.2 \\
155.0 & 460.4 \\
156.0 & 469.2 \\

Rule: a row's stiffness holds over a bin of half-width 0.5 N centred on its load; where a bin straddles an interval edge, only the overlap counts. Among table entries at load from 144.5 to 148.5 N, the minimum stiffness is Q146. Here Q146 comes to 462.5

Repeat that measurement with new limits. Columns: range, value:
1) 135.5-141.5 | 418.2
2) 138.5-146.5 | 440.3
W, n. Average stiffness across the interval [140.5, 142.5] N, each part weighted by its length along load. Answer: 479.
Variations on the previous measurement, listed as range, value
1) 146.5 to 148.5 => 492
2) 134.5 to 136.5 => 450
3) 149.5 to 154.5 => 443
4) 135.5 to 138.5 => 456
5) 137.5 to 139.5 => 462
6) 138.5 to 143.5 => 458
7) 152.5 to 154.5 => 432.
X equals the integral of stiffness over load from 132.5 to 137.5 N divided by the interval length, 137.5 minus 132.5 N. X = 442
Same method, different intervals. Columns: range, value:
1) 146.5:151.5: 465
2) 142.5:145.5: 456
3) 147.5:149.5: 472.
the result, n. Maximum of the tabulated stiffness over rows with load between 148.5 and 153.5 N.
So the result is 468.2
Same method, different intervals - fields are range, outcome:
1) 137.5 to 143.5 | 483.9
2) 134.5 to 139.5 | 479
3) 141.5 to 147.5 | 486.8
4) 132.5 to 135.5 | 447.8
